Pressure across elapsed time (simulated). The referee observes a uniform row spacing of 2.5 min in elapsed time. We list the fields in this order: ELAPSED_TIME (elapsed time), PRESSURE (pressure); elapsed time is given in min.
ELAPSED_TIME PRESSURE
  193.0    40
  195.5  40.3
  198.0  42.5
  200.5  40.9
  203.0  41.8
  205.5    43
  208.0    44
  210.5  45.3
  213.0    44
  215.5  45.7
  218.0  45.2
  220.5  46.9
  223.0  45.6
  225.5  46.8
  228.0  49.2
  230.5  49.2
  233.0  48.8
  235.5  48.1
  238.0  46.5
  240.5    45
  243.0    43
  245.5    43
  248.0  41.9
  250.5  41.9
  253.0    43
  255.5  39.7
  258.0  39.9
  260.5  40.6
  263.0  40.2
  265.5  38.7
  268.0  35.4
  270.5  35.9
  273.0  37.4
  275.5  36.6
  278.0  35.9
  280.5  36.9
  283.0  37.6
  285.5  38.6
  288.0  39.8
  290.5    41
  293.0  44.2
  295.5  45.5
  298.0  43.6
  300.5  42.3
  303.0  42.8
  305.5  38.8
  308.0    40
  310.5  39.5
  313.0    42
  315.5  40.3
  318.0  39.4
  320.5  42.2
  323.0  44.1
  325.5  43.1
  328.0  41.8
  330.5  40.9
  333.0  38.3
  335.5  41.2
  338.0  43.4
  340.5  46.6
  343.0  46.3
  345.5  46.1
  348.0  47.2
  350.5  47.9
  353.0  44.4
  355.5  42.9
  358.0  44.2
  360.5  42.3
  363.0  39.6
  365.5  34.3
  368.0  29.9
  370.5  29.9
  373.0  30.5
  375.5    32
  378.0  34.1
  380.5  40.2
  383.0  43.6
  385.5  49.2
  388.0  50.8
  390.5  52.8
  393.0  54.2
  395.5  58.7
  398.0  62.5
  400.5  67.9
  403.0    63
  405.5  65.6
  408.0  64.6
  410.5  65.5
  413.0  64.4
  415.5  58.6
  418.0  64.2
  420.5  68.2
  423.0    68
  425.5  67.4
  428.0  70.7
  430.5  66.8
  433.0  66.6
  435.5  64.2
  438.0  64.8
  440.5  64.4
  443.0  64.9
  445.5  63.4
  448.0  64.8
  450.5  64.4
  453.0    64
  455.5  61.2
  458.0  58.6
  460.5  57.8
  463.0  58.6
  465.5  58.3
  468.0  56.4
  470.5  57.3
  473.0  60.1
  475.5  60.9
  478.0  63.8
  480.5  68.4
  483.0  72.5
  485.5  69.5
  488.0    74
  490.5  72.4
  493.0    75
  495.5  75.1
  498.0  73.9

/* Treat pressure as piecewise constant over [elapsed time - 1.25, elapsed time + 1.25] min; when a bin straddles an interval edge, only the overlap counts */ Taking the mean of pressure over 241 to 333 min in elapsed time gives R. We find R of 40.5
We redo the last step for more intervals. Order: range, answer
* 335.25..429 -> 50.6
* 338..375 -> 40.8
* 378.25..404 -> 53.4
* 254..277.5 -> 38.2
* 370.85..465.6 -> 58.7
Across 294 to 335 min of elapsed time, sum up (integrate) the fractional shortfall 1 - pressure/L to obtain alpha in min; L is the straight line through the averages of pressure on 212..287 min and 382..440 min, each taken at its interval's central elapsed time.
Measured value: 7.0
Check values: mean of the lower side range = 42.2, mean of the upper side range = 62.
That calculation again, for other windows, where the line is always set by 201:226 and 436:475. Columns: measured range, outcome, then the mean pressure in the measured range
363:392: 8.81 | 39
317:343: 5.11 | 42.3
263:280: 4.09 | 36.9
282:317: 6.51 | 41.2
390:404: -0.70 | 60.2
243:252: 0.88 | 42.4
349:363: 2.70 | 44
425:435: -1.36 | 67.6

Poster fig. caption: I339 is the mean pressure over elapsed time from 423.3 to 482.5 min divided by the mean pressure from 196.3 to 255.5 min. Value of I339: 1.4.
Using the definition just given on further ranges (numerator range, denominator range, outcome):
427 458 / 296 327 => 1.56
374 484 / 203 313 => 1.42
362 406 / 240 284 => 1.17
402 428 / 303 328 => 1.58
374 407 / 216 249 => 1.12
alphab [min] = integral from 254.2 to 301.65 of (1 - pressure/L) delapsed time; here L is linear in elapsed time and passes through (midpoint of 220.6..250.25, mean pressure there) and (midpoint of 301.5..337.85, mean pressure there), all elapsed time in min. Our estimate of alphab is 4.4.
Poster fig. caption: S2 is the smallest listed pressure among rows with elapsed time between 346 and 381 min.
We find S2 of 29.9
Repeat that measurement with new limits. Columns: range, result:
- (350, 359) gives 42.9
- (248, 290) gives 35.4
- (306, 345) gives 38.3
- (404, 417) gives 58.6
